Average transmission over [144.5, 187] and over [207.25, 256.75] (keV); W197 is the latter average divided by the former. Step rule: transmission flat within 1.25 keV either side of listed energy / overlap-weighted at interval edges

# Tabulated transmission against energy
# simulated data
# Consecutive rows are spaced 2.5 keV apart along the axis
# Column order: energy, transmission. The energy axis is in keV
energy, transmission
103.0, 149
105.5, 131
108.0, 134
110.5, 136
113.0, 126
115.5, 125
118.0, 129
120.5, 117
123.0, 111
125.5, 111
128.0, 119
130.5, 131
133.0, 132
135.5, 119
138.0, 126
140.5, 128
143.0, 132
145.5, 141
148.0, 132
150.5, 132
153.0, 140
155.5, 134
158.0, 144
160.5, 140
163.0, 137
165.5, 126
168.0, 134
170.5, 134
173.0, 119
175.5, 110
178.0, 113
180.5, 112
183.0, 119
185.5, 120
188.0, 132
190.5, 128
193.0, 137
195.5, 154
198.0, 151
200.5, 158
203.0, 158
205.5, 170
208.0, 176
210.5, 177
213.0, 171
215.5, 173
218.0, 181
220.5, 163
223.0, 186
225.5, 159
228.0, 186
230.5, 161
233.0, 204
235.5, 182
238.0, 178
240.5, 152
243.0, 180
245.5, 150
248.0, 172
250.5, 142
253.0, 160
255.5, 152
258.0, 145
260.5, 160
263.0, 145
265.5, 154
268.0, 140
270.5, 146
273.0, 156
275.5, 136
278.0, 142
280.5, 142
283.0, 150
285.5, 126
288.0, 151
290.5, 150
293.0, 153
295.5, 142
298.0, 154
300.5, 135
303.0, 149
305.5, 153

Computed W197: 1.32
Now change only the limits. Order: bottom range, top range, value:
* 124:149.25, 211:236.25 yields 1.39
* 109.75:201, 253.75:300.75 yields 1.14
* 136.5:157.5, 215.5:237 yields 1.33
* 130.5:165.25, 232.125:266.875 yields 1.22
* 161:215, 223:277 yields 1.14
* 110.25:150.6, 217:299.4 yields 1.25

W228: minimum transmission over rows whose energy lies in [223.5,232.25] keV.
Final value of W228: 159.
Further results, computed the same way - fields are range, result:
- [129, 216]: 110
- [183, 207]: 119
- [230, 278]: 136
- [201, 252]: 142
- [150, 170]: 126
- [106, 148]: 111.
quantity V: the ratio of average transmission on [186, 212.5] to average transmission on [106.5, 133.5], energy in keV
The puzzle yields 1.23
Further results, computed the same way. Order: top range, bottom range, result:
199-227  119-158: 1.33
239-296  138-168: 1.11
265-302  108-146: 1.16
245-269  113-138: 1.25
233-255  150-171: 1.22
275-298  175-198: 1.14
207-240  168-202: 1.35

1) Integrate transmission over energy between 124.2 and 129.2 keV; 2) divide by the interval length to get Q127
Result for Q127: 115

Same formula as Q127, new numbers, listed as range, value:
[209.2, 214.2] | 174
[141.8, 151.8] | 134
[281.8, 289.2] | 142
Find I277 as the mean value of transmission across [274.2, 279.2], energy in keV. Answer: 139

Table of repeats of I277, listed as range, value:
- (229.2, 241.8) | 175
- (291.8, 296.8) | 148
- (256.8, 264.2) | 150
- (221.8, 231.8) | 173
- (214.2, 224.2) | 176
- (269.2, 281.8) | 144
